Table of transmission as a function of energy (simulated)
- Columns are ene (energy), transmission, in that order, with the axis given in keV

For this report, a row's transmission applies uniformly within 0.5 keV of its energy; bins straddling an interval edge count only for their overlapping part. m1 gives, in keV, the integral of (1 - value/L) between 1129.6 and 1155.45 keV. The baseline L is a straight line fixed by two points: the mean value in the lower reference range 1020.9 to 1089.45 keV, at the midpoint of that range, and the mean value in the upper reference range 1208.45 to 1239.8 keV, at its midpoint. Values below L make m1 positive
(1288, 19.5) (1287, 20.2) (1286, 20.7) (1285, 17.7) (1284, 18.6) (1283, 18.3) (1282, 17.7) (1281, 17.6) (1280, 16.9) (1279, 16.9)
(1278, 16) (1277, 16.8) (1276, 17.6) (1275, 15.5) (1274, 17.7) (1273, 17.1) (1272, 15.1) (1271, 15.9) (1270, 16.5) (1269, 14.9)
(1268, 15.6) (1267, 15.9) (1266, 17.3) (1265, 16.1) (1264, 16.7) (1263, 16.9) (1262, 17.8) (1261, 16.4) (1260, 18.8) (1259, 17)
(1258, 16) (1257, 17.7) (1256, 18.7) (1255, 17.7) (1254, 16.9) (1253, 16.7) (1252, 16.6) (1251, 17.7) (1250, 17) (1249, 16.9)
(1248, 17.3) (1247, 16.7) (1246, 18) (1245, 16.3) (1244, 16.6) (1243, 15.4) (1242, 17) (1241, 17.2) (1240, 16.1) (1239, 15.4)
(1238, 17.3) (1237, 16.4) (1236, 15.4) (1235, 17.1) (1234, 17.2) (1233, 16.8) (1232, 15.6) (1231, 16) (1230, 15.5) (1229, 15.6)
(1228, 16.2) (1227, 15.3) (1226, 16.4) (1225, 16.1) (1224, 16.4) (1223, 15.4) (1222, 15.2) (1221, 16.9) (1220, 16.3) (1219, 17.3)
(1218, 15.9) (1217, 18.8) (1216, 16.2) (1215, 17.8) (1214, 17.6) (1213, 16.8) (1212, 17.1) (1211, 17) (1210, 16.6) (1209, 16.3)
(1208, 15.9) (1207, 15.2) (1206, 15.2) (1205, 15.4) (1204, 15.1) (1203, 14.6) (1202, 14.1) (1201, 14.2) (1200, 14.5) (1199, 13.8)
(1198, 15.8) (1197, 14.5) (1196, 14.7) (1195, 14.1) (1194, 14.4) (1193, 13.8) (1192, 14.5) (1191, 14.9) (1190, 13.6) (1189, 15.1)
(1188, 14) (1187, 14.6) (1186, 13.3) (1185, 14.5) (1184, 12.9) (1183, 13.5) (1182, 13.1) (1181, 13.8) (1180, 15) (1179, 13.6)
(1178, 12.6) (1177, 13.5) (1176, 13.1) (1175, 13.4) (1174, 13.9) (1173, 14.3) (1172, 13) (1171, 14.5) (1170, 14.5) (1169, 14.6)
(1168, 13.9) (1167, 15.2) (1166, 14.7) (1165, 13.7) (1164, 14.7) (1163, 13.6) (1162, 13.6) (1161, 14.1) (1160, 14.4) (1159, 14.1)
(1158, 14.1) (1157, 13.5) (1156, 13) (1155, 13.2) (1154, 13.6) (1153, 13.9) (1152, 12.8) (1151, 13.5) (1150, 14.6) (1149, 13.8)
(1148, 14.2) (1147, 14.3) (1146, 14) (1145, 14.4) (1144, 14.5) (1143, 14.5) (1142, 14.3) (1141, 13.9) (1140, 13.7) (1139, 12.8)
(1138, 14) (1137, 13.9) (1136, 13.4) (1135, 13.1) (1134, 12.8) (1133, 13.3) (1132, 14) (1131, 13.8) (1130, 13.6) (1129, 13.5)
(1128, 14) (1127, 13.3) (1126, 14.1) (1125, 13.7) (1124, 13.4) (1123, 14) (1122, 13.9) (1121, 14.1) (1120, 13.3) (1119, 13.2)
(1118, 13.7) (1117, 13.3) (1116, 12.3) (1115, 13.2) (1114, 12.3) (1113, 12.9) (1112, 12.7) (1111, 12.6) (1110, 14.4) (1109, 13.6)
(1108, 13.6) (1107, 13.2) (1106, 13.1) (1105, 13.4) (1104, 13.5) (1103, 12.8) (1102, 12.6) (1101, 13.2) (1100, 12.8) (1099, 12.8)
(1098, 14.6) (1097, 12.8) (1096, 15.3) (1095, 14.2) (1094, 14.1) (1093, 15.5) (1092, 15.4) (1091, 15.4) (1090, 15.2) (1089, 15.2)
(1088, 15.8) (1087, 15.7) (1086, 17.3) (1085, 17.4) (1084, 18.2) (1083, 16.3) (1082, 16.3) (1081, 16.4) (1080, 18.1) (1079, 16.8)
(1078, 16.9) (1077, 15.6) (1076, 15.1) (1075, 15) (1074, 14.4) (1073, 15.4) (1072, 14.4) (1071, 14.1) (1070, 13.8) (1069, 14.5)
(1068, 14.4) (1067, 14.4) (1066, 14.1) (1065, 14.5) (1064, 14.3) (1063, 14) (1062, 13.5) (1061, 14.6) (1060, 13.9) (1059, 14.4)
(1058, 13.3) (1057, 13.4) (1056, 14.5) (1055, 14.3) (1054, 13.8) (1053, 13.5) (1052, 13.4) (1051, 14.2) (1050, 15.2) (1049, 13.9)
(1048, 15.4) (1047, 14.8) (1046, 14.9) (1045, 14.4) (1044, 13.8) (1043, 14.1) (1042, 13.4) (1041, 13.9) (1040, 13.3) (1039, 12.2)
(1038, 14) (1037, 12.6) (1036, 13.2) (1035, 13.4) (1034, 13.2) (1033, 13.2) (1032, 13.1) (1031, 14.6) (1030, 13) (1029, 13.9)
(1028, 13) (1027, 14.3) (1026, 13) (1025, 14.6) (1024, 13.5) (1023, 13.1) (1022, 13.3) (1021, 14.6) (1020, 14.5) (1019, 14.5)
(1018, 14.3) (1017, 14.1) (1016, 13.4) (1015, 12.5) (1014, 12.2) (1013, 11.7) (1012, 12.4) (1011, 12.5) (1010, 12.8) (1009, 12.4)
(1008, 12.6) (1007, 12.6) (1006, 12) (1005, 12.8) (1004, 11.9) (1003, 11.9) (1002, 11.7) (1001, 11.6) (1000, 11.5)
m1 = 2.9 keV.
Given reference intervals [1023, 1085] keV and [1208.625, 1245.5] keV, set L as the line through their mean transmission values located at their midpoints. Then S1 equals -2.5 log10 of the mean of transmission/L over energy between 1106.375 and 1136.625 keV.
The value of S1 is 0.135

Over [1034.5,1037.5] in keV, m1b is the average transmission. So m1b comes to 13.1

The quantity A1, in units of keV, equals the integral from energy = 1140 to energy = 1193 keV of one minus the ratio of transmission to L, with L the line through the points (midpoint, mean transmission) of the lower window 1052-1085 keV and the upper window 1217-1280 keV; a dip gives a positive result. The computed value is 6.2 keV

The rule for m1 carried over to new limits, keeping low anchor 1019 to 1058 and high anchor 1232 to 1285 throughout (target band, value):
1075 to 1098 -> -2.2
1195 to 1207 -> 1.0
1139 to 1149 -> 0.8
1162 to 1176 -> 1.4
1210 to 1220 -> -0.5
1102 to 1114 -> 1.3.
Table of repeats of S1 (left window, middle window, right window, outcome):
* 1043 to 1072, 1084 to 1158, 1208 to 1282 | 0.09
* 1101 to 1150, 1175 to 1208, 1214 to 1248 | 0.08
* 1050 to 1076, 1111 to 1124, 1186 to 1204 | 0.08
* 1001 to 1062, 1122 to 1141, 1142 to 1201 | 0.02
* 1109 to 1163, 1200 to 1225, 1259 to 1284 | -0.05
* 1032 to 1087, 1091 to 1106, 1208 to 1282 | 0.09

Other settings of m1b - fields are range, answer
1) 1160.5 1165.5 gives 13.9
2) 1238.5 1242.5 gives 16.4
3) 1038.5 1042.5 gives 13.2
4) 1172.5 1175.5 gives 13.9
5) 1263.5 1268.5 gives 16.3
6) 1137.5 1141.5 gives 13.6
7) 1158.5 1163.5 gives 14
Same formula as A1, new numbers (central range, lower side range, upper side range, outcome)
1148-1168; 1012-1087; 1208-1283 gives 2.19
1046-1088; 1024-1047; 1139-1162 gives -3.91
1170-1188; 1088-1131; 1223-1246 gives 1.67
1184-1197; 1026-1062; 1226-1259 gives 1.35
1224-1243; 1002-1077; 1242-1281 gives 0.19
